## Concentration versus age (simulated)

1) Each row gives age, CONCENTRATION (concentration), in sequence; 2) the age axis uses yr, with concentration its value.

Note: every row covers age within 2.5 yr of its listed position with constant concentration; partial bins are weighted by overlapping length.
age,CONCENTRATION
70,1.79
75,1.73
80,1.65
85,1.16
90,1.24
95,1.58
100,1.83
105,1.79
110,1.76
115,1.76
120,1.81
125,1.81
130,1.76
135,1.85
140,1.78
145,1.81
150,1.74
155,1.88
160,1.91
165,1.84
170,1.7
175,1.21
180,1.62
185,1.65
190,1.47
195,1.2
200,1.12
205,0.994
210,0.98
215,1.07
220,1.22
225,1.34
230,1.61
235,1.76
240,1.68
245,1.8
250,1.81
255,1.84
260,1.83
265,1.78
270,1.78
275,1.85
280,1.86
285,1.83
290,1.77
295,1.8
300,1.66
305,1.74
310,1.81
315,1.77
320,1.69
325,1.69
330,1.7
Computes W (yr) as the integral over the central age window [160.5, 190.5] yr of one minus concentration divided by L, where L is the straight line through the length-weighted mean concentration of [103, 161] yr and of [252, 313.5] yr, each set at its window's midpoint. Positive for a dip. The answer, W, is 3.2 yr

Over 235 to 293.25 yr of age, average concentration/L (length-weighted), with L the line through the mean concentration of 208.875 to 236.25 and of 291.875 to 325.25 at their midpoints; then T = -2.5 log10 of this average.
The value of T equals -0.18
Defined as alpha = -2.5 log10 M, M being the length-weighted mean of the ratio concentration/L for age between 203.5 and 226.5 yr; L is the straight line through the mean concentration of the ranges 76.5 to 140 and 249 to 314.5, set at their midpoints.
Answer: 0.49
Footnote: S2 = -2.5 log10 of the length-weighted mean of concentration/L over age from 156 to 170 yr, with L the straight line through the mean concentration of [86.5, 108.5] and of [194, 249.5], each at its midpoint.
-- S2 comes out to -0.24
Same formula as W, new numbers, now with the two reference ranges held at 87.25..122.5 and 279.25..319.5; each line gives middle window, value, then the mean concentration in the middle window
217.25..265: 2.4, 1.66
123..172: -3.2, 1.81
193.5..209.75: 6.1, 1.08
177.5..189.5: 0.8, 1.61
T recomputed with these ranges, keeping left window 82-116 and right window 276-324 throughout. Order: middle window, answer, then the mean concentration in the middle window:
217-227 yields 0.318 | 1.27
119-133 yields -0.119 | 1.79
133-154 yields -0.112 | 1.8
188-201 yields 0.296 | 1.27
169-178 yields 0.161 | 1.42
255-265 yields -0.053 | 1.82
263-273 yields -0.027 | 1.78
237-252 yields -0.027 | 1.76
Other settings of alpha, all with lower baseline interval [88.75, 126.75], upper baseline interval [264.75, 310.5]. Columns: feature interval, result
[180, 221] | 0.376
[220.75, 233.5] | 0.202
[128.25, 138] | -0.053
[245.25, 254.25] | -0.026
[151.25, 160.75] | -0.085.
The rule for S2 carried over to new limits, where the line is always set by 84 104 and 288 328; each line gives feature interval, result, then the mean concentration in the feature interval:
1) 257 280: -0.07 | 1.82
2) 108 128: -0.17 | 1.79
